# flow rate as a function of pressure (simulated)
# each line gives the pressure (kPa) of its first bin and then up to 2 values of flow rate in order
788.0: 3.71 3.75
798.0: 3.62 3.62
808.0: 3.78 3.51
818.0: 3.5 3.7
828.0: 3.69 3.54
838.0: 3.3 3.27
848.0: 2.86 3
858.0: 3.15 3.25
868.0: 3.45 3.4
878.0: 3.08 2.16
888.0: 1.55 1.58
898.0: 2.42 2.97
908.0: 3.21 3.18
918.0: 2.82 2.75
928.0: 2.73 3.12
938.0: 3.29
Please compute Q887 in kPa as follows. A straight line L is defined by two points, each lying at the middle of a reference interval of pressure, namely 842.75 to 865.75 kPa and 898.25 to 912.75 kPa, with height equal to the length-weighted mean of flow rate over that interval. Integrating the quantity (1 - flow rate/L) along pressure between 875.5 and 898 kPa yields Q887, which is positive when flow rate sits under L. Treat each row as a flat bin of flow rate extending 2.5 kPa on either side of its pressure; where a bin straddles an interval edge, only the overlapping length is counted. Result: 6.7 kPa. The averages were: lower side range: 3.09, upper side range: 3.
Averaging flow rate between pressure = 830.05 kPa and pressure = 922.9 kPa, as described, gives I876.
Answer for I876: 2.9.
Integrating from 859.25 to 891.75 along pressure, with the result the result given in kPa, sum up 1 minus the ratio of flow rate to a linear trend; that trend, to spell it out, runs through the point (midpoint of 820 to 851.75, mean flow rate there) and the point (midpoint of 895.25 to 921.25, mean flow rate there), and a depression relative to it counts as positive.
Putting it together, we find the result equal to 3.6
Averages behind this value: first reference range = 3.38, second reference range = 2.9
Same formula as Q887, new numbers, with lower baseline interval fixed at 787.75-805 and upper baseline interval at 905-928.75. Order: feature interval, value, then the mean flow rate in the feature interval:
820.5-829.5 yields -0.50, 3.7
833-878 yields 1.31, 3.22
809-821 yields 0.05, 3.55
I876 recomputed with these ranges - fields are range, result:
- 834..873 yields 3.21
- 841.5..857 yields 3.04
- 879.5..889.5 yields 2.01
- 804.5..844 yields 3.55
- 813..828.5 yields 3.6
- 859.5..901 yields 2.63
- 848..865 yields 3.09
